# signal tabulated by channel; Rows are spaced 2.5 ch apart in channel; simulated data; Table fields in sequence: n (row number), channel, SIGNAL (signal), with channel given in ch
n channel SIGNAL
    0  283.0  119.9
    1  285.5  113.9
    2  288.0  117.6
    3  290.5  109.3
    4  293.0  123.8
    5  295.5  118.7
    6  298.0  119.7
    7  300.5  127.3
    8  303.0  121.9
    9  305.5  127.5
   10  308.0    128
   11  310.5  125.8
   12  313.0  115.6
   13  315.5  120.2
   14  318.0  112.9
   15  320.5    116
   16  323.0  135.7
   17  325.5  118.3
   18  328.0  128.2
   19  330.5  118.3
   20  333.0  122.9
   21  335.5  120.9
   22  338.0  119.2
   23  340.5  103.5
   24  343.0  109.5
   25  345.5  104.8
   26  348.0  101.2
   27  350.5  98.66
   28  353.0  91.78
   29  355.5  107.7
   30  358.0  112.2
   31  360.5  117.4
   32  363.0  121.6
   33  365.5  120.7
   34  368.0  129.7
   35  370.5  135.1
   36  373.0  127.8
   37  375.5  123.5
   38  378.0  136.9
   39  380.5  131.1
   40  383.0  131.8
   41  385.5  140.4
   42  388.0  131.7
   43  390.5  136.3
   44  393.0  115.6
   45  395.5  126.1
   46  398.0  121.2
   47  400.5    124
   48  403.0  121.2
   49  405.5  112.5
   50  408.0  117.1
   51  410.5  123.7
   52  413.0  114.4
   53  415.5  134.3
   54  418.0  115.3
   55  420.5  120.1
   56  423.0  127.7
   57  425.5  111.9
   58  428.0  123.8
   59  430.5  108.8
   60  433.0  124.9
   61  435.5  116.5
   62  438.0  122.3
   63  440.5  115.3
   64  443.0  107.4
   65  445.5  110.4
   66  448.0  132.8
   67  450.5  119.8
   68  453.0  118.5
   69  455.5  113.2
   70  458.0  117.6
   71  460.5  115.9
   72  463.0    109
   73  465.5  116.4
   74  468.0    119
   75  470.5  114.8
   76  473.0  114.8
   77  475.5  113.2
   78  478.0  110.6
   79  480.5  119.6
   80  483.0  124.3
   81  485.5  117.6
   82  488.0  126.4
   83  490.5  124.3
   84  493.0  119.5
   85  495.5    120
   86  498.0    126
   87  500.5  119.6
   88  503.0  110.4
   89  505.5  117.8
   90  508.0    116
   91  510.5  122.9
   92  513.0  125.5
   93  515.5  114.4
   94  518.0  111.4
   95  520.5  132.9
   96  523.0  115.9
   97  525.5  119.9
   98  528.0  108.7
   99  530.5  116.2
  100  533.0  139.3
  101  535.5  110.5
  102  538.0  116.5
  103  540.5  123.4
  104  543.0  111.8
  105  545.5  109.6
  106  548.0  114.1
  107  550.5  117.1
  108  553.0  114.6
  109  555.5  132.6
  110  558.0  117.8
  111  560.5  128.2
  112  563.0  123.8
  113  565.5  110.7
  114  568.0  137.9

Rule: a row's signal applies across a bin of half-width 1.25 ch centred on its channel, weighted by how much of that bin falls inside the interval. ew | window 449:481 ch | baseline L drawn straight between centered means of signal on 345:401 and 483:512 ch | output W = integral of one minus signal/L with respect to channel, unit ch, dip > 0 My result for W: 1.3 ch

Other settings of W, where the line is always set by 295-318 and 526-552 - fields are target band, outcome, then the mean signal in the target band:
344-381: 1.2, 117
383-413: -1.1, 124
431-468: 0.6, 117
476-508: -0.4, 119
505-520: -0.2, 119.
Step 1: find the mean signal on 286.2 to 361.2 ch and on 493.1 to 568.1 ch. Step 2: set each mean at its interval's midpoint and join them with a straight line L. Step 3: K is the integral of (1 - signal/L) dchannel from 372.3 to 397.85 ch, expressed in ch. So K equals -2.72 ch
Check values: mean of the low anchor 116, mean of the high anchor 119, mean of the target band 130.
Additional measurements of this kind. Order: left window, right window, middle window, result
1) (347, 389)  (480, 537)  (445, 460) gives 0.18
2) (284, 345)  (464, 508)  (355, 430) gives -2.98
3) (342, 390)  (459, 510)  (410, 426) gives -0.31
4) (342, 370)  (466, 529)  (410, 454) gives -1.57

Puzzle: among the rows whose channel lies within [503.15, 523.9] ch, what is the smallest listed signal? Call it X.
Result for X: 111.4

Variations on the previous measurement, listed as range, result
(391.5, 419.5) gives 112.5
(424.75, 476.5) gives 107.4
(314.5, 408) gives 91.78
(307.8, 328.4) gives 112.9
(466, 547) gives 108.7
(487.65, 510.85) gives 110.4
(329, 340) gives 118.3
